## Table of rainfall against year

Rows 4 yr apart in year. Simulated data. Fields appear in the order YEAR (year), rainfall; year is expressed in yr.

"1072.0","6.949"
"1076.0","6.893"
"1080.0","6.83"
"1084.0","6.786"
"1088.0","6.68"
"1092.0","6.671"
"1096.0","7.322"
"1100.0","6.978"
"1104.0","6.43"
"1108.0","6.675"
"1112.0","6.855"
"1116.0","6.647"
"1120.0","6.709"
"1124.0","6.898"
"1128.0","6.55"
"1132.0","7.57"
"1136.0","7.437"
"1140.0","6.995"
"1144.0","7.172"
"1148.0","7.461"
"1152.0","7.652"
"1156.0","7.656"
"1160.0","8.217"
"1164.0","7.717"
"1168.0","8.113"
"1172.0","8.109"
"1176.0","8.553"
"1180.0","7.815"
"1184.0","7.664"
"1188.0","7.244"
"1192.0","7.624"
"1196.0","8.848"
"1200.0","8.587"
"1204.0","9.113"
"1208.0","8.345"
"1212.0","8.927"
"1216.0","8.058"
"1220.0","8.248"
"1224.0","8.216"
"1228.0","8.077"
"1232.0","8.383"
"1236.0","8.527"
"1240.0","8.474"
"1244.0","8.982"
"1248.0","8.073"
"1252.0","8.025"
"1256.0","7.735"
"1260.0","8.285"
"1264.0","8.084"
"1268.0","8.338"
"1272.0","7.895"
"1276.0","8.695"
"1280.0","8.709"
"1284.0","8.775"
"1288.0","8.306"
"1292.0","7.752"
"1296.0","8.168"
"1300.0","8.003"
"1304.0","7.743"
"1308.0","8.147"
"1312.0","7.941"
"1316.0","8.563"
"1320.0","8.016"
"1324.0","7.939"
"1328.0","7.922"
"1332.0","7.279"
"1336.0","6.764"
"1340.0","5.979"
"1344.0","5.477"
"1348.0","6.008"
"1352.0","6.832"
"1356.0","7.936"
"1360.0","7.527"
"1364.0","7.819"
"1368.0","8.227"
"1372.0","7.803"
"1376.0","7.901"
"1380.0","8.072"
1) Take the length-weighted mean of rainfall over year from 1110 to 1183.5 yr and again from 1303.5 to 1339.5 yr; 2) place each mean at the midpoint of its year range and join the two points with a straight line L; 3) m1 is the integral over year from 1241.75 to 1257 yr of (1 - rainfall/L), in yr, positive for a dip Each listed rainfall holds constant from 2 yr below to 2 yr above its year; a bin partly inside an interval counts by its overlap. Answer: -1.2 yr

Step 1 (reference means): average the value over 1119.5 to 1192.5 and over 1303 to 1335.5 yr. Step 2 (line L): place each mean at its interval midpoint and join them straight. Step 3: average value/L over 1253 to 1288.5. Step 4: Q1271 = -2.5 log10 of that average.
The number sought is -0.069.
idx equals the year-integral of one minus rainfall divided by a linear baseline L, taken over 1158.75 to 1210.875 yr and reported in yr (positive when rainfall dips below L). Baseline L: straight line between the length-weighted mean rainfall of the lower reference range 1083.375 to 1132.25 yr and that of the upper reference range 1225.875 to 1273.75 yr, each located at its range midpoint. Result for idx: -4.0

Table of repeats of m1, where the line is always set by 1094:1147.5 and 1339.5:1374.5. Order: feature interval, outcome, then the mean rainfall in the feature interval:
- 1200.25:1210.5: -2.5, 8.71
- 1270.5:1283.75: -2.7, 8.5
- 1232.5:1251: -3.8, 8.48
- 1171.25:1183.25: -1.9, 8.11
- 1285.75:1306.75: -2.7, 8.01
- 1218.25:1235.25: -2.9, 8.25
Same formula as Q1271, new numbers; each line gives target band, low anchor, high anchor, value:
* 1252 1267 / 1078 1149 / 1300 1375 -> -0.111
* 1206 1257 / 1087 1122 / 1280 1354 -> -0.150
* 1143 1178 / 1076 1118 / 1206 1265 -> -0.054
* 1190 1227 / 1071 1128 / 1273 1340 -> -0.139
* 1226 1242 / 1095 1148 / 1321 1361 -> -0.199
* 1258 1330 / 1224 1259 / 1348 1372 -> -0.031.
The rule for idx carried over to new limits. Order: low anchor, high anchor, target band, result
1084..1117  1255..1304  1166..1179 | -1.52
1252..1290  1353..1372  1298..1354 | 4.79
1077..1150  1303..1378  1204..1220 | -3.01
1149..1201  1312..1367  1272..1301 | -3.19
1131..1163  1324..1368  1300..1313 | -1.46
